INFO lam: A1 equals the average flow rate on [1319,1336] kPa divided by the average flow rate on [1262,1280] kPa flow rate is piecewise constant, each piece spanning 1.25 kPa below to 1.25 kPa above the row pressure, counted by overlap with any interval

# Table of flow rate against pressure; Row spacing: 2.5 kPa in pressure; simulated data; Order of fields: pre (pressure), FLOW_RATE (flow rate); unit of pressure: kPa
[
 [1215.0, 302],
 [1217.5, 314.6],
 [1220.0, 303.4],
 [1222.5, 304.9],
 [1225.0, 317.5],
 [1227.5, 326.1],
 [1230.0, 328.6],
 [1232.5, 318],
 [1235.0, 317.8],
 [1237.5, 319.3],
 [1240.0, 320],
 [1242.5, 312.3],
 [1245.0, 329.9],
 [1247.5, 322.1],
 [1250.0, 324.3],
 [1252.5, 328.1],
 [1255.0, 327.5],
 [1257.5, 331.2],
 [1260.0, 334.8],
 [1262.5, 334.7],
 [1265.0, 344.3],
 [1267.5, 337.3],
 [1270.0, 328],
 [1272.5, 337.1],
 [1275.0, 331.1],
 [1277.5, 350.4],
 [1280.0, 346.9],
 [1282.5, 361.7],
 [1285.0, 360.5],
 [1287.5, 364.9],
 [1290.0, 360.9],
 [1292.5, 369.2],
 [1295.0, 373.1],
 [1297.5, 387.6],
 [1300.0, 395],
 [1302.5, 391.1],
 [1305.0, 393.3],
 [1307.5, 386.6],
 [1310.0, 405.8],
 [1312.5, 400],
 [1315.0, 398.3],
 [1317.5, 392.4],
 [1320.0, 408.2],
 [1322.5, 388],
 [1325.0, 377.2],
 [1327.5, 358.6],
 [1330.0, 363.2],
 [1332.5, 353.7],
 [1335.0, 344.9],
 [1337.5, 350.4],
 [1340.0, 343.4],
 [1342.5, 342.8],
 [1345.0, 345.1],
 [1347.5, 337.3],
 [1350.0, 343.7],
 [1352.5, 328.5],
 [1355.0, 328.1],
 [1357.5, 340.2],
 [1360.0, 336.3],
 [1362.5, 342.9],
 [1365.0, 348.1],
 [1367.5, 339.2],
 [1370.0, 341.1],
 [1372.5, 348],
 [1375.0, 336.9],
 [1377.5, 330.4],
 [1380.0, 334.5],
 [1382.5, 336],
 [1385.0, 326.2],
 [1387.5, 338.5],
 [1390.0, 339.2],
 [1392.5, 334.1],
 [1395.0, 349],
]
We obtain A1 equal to 1.1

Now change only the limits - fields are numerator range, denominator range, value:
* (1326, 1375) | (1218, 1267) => 1.06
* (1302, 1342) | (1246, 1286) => 1.12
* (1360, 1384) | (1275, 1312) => 0.91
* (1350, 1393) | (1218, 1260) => 1.05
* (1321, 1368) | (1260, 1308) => 0.97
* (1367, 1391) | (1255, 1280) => 1.00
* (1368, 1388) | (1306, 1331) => 0.87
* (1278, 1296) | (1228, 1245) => 1.13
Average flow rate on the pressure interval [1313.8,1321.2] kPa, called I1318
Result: 400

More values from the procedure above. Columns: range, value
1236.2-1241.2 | 320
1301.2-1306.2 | 392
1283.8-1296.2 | 366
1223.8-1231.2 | 324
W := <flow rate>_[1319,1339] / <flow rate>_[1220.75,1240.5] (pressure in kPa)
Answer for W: 1.2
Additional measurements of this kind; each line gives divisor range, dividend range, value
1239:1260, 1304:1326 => 1.21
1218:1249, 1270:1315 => 1.17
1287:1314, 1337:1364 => 0.88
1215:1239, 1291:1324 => 1.24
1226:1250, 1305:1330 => 1.21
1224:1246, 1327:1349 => 1.09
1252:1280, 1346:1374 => 1.01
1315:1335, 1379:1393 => 0.89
